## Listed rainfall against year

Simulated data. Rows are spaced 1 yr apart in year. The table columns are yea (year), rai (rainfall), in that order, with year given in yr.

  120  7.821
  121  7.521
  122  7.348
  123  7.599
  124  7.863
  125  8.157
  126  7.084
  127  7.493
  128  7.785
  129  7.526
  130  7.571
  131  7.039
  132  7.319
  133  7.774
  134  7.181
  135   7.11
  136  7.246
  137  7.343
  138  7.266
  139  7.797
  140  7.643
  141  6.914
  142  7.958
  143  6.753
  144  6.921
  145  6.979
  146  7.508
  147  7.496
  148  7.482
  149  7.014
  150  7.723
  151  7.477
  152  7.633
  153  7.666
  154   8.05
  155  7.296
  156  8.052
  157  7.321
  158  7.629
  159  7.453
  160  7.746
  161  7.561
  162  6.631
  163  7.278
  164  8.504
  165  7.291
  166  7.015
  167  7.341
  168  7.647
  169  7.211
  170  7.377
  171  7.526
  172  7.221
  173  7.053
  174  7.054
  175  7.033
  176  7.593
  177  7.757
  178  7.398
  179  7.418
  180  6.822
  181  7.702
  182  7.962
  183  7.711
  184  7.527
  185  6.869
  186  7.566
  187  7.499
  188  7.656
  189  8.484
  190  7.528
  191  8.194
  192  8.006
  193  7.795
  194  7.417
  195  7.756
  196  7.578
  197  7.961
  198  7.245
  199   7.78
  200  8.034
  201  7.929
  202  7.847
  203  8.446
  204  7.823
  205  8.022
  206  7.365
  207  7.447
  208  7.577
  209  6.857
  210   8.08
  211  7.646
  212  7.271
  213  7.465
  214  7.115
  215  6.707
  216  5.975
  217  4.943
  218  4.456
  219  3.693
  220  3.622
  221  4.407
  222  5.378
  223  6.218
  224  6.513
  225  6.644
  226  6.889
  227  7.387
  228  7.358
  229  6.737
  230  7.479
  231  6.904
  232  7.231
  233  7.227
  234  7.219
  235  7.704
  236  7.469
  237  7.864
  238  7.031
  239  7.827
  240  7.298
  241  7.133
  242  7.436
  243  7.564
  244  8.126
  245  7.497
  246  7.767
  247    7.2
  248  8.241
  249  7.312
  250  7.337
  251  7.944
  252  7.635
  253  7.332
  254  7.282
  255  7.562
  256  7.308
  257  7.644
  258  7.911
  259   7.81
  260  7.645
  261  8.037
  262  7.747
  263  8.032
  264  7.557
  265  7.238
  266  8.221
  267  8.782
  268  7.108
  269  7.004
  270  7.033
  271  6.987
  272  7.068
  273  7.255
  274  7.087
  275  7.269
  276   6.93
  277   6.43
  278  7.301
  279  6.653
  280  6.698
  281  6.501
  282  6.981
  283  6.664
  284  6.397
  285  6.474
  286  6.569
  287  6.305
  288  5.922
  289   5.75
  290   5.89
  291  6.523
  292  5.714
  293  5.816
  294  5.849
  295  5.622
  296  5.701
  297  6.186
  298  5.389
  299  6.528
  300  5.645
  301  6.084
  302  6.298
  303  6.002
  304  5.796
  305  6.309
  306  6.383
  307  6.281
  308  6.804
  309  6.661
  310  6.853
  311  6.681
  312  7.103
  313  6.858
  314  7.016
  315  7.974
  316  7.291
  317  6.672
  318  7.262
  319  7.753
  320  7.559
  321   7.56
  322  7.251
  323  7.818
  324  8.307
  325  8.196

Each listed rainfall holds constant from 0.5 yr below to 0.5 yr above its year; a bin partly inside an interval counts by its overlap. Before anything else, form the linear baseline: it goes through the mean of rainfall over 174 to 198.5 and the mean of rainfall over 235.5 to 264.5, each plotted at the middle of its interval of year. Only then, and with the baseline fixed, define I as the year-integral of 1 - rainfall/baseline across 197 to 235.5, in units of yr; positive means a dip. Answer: 3.7 yr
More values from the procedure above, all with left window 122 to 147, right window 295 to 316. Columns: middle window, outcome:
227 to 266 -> -4.37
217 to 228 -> 2.11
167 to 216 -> -3.20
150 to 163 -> -0.46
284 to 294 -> 0.64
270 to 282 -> -0.61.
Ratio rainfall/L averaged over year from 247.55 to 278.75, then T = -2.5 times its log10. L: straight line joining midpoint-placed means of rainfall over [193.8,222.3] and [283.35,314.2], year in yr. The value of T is -0.15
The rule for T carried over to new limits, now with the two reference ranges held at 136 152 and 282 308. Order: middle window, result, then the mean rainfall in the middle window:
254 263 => -0.20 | 7.7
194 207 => -0.13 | 7.79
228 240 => -0.11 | 7.33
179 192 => -0.09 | 7.63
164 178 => -0.03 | 7.36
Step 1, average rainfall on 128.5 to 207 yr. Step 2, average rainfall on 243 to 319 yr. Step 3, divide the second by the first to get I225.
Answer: 0.92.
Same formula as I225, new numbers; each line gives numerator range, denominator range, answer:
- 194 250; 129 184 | 0.96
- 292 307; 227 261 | 0.80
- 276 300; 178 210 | 0.82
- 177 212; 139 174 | 1.03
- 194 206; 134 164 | 1.05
